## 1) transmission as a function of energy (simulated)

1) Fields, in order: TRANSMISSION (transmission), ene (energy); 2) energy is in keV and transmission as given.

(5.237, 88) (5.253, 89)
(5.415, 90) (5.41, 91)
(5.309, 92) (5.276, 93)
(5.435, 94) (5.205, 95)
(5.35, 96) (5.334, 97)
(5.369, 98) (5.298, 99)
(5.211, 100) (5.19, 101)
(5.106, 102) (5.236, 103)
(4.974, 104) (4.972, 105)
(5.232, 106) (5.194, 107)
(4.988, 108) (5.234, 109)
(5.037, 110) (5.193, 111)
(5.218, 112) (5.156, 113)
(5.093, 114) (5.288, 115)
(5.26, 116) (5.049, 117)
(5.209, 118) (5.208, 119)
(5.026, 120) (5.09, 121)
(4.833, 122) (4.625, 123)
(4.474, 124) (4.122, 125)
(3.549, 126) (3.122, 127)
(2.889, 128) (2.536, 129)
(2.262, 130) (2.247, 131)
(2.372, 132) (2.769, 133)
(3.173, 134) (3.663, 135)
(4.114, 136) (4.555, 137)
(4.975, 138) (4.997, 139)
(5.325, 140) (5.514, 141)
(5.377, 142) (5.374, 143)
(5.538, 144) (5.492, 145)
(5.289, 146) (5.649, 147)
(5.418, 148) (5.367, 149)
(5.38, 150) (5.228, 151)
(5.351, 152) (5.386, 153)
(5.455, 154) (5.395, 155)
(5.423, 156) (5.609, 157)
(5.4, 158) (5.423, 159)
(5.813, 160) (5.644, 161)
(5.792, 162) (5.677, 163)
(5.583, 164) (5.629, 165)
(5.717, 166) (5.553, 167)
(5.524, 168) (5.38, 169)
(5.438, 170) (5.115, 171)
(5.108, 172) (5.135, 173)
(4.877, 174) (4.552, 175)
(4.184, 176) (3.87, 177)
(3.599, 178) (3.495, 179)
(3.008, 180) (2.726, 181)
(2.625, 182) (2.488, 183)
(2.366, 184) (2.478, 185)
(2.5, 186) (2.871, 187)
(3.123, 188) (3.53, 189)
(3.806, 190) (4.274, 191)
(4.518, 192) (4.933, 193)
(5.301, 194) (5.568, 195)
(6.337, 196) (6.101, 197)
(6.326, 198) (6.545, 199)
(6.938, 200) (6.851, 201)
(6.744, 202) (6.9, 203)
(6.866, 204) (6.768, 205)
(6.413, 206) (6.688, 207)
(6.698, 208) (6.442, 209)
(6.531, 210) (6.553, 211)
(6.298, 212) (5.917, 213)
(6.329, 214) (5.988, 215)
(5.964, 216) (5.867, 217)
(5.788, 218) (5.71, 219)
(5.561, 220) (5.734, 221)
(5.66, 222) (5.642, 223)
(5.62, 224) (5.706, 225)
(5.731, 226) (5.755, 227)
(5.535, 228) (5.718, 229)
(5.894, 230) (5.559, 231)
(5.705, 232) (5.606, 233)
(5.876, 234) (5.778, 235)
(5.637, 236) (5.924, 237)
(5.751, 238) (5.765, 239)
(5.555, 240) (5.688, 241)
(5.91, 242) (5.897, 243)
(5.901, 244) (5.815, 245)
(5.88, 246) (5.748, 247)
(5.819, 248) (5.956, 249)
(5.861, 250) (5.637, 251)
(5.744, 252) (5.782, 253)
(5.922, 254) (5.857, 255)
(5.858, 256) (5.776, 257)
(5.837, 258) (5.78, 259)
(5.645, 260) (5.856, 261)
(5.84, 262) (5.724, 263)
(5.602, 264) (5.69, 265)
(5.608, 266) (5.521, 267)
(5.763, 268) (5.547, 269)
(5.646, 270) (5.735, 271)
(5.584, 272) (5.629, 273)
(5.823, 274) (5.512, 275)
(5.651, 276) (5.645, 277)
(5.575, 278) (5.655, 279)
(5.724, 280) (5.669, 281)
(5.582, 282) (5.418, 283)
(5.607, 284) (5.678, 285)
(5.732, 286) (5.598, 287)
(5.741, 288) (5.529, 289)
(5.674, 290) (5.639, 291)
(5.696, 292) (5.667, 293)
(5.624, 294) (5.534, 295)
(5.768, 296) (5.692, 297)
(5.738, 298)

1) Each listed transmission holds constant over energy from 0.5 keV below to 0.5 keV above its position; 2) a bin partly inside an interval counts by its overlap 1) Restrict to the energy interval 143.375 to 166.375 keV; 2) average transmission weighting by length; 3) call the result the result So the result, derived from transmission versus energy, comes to 5.51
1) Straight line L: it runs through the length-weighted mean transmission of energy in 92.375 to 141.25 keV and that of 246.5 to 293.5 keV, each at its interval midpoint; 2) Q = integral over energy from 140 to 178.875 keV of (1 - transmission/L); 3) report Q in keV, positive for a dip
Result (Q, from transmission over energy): -2.9 keV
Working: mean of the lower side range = 4.62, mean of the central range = 5.28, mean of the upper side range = 5.7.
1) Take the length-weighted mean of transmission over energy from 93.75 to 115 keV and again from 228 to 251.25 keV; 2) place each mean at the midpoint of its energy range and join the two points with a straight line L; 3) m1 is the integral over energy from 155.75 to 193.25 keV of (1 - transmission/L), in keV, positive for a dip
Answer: 7.2 keV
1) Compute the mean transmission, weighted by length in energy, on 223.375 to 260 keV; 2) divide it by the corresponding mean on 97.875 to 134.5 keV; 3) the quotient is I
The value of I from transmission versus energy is 1.28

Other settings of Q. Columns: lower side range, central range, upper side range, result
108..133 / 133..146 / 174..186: -2.66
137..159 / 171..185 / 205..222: 4.93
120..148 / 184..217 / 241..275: -3.05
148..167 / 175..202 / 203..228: 7.16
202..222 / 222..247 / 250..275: 1.15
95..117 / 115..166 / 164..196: -0.85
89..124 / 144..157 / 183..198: -2.21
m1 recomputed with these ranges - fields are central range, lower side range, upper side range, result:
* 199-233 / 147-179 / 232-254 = -3.19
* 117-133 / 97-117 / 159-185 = 3.75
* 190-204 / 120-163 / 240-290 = -2.05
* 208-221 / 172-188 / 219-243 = -2.96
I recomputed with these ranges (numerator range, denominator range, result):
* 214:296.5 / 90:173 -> 1.15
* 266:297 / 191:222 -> 0.92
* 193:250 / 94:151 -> 1.27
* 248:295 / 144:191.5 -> 1.22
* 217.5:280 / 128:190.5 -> 1.28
